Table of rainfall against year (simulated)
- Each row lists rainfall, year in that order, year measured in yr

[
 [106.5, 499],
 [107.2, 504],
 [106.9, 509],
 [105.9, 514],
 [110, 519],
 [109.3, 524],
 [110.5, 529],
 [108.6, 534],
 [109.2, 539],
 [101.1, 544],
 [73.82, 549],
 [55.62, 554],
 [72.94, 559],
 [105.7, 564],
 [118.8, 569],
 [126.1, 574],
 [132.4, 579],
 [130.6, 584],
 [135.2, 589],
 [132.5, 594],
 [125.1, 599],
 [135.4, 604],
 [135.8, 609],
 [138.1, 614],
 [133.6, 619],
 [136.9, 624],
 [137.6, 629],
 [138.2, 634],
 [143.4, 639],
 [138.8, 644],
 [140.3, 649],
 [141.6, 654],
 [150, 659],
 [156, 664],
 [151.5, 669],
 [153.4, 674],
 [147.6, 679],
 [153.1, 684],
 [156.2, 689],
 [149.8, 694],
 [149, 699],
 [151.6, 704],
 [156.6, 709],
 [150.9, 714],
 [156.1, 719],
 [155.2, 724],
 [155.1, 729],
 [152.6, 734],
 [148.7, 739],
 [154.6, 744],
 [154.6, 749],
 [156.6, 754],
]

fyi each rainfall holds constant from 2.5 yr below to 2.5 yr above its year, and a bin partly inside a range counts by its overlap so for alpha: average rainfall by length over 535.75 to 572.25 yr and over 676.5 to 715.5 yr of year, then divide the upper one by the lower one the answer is 1.65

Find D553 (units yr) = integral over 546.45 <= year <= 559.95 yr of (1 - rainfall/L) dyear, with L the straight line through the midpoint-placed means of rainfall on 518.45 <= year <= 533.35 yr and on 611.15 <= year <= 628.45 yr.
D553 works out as 5.8 yr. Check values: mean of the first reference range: 110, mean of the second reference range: 136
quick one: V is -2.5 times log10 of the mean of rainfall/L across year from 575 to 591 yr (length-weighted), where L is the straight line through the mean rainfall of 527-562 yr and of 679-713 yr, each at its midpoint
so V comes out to -0.24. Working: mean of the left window 90.2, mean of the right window 152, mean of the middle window 132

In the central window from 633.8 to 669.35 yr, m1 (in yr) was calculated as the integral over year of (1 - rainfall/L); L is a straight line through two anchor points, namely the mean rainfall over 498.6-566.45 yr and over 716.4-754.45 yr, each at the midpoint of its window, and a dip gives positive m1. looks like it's -3.8 yr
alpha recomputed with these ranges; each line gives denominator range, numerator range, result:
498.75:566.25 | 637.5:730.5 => 1.53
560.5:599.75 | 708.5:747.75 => 1.23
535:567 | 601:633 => 1.55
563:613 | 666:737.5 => 1.19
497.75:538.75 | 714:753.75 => 1.42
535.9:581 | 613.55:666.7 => 1.43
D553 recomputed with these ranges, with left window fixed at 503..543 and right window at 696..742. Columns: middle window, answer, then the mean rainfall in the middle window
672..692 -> -1.1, 152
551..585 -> 4.2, 104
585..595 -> -0.8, 134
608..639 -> -1.5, 137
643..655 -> -0.3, 140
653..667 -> -1.1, 150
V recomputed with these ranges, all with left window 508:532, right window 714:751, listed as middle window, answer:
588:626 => -0.058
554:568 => 0.333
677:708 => -0.047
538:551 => 0.208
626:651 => -0.047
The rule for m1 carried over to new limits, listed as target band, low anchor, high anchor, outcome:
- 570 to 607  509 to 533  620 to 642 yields -1.0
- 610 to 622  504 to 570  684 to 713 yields -1.0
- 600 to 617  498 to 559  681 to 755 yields -1.9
